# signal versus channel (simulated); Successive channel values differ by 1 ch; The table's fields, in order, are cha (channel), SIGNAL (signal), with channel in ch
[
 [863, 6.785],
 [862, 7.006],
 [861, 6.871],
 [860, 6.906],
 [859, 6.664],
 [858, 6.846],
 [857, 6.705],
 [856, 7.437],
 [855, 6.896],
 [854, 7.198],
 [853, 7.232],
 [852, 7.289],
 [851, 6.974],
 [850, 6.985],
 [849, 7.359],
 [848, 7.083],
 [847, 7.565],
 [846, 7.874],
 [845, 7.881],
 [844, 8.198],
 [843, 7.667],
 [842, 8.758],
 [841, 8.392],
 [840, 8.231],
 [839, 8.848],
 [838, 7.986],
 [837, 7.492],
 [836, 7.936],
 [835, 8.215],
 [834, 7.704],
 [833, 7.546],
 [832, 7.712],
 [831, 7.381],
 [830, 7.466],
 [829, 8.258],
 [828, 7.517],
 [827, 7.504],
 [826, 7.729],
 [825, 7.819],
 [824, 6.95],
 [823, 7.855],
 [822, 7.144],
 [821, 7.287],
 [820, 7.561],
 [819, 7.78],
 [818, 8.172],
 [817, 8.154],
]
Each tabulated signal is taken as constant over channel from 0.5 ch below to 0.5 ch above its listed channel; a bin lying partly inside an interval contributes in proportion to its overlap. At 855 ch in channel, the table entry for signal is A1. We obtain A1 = 6.896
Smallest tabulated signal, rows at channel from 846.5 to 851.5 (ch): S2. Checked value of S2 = 6.974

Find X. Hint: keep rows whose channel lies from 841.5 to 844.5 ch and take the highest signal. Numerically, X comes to 8.758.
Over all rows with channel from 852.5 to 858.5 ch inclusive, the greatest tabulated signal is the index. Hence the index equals 7.437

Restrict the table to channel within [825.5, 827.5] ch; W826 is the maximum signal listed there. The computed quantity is 7.729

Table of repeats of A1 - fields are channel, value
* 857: 6.705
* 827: 7.504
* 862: 7.006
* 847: 7.565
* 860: 6.906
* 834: 7.704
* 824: 6.95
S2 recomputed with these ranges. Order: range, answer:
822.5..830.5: 6.95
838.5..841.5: 8.231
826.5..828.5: 7.504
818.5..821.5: 7.287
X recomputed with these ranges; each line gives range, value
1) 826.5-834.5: 8.258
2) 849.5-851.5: 6.985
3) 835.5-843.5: 8.848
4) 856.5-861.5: 6.906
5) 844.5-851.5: 7.881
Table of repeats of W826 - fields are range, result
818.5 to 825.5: 7.855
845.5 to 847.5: 7.874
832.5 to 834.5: 7.704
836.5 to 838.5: 7.986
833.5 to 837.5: 8.215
